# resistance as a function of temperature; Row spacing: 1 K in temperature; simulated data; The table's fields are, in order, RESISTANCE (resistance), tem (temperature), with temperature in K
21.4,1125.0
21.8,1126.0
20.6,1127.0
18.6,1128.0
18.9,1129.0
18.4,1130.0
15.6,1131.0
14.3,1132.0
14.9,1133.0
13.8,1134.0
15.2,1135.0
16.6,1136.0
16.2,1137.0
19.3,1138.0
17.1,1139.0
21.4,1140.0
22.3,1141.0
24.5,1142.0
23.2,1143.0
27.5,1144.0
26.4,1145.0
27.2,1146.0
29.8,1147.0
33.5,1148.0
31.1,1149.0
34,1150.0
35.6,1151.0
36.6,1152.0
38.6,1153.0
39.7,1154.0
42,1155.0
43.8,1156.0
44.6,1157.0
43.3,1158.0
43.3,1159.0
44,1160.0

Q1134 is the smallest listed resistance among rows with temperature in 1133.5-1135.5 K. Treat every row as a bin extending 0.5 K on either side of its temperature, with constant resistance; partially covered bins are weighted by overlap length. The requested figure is 13.8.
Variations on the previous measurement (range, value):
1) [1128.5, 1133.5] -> 14.3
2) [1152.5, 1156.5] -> 38.6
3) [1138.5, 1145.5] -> 17.1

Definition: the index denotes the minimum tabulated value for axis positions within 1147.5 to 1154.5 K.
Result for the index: 31.1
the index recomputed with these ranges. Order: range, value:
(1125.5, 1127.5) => 20.6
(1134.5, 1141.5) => 15.2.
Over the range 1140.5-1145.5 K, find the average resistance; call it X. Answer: 24.8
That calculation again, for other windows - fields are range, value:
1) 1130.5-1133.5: 14.9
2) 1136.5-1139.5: 17.5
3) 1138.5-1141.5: 20.3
